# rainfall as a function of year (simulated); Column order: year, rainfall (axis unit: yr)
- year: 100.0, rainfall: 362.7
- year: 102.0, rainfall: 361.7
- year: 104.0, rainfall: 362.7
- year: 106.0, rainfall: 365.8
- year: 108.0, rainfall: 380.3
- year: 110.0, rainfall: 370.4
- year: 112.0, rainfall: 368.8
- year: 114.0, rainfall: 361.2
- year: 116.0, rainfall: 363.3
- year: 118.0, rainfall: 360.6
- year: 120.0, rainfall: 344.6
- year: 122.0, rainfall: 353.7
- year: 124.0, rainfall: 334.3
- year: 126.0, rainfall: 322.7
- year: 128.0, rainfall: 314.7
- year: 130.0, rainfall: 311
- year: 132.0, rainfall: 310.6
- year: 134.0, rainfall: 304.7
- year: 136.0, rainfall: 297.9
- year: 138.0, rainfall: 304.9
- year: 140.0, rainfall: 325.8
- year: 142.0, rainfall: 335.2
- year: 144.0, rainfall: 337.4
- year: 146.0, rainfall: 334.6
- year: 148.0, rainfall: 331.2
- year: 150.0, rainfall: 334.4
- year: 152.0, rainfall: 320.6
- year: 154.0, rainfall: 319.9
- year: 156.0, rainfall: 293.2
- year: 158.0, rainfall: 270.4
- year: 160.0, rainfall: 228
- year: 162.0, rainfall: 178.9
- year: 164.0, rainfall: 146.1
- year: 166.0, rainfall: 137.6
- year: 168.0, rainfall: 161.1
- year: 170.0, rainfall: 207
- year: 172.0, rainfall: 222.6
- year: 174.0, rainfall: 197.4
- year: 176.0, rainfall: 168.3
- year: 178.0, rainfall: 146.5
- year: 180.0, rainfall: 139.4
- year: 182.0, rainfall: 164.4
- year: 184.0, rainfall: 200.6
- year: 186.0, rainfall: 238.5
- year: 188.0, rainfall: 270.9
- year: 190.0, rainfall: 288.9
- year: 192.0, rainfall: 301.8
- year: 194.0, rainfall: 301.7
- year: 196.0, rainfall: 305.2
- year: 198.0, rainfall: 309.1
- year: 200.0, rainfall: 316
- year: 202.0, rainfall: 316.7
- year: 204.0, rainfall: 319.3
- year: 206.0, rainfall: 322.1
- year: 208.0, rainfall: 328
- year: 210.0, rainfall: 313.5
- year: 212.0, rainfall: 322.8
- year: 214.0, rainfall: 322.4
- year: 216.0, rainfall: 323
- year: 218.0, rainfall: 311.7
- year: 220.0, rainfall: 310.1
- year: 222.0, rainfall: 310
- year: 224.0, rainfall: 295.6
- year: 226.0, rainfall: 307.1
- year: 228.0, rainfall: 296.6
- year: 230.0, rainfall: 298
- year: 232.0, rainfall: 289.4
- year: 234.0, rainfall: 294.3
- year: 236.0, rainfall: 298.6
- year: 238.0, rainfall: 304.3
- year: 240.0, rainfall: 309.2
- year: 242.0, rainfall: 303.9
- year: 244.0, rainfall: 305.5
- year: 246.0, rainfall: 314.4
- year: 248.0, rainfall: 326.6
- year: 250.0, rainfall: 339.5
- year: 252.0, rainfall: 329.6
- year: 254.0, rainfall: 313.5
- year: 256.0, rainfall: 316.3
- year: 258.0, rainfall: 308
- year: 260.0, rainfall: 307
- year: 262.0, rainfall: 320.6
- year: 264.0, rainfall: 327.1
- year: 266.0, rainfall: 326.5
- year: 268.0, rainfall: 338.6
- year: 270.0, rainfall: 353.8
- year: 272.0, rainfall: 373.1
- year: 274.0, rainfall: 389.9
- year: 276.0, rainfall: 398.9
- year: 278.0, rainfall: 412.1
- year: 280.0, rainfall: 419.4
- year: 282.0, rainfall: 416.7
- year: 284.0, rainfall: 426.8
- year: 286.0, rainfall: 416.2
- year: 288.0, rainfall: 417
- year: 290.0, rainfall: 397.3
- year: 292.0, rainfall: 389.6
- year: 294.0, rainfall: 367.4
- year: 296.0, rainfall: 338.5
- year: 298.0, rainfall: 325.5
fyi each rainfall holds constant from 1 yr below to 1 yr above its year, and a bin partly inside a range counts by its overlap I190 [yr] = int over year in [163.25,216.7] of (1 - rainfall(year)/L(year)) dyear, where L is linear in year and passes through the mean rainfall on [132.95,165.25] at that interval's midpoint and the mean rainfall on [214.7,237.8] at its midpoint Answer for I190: 8.3 yr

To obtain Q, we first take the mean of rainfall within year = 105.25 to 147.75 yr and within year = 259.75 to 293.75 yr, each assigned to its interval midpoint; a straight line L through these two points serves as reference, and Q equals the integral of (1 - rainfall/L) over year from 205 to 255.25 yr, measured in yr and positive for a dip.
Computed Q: 7.5 yr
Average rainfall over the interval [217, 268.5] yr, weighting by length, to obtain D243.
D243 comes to 311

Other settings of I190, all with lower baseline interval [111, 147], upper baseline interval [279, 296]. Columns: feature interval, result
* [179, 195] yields 5.4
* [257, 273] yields 2.5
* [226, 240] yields 3.0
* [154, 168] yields 5.4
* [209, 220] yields 1.6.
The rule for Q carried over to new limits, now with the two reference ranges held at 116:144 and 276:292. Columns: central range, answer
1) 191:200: 1.42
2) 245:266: 4.02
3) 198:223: 3.62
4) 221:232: 2.31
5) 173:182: 4.84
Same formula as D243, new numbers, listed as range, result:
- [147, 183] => 220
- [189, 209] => 311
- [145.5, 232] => 268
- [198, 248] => 310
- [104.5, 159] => 333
